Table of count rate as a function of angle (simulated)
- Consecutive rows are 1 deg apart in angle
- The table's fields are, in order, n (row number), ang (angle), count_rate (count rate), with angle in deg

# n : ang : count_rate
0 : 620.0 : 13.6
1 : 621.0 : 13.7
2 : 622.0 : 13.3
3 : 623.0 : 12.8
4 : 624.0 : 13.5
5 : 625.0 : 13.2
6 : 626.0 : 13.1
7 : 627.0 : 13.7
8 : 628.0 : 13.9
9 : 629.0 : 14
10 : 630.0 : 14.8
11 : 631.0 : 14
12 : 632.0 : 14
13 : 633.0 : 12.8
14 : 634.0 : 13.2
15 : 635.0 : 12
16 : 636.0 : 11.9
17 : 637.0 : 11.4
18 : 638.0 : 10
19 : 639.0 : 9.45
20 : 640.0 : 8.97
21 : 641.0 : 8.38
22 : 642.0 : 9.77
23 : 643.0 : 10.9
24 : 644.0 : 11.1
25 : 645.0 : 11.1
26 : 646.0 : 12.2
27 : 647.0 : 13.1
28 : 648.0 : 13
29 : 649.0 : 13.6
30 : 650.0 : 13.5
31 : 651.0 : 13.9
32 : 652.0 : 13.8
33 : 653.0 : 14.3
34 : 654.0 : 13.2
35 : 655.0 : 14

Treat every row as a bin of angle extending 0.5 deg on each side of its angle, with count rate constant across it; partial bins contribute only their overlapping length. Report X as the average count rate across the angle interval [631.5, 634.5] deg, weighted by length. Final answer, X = 13.3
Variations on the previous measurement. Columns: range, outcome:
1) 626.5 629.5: 13.9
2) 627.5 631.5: 14.2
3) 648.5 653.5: 13.8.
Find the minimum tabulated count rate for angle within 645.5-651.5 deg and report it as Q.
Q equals 12.2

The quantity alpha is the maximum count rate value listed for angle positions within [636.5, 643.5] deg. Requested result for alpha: 11.4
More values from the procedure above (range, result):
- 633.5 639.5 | 13.2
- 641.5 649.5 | 13.6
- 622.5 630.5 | 14.8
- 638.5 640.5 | 9.45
